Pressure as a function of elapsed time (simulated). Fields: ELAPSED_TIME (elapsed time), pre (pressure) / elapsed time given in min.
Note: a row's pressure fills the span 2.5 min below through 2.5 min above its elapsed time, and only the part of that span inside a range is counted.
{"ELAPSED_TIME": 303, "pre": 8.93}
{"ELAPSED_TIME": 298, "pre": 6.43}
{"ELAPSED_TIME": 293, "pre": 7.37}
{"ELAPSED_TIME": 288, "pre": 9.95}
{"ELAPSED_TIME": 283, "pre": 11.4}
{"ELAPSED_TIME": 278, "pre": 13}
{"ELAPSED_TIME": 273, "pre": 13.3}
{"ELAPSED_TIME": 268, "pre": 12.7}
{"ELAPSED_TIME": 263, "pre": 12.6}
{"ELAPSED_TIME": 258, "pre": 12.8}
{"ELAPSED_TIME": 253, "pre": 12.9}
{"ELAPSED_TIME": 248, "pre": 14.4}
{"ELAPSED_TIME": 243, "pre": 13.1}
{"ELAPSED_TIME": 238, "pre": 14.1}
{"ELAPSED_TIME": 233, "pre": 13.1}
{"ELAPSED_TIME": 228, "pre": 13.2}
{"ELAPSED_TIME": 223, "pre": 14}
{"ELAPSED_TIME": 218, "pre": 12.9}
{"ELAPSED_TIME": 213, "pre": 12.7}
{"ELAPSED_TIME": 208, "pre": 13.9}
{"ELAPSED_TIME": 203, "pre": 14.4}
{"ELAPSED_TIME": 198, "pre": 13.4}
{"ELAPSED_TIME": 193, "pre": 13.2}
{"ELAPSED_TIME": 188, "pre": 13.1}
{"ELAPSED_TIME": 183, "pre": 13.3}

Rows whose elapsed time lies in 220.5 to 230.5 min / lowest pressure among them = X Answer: 13.2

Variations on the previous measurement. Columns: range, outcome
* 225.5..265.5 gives 12.6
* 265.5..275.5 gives 12.7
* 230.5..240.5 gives 13.1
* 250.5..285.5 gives 11.4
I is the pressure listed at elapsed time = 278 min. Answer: 13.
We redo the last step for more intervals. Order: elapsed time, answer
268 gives 12.7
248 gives 14.4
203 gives 14.4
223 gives 14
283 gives 11.4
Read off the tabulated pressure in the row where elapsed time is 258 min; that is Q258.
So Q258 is 12.8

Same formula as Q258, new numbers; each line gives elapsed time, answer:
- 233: 13.1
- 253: 12.9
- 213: 12.7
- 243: 13.1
